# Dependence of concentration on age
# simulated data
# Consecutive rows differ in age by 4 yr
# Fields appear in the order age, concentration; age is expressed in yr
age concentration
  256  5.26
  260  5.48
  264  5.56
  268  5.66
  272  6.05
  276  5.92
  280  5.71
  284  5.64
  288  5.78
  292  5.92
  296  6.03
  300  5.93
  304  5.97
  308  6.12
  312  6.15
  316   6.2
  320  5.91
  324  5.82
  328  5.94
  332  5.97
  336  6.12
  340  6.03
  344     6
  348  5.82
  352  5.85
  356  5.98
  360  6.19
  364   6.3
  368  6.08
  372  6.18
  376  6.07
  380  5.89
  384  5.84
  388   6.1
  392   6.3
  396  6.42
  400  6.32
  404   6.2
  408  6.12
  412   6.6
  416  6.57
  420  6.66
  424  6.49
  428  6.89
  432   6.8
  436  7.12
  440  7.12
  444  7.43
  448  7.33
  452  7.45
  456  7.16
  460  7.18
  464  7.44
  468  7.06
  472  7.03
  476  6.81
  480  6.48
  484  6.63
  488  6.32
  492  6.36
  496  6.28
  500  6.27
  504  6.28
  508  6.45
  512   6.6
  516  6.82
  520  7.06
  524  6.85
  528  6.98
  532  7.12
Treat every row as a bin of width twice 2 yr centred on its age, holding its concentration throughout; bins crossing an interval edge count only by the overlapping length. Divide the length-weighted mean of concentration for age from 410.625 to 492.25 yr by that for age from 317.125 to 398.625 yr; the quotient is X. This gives 1.14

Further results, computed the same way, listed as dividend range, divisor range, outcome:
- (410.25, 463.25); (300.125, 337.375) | 1.16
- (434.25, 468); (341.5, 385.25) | 1.21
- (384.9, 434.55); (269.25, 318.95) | 1.08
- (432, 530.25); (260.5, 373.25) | 1.15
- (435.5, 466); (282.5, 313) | 1.23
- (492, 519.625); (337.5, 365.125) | 1.08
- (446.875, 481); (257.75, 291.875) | 1.24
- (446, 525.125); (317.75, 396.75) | 1.13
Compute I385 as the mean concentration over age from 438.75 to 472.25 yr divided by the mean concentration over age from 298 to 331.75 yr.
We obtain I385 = 1.21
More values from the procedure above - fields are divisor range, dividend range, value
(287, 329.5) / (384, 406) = 1.04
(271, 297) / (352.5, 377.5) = 1.05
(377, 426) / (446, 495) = 1.10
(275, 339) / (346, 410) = 1.03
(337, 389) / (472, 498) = 1.08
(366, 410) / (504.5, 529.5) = 1.10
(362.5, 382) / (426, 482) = 1.16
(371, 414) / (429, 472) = 1.16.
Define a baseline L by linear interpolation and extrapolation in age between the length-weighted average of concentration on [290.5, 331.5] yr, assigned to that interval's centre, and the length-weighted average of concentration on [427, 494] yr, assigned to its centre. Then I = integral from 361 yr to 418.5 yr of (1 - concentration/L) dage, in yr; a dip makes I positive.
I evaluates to 2.6 yr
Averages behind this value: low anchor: 6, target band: 6.22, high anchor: 6.98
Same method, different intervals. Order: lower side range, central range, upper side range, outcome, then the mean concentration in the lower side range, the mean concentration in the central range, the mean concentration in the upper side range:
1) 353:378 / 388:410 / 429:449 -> 1.1 yr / 6.12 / 6.26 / 7.14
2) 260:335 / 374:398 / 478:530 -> 0.3 yr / 5.9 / 6.1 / 6.57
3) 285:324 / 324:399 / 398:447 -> 3.2 yr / 5.98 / 6.06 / 6.71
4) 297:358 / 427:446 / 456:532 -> -1.8 yr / 5.99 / 7.08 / 6.74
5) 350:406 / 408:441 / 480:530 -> -2.3 yr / 6.12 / 6.73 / 6.57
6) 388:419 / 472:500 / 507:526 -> 0.6 yr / 6.35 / 6.5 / 6.77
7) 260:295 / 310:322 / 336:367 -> -0.4 yr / 5.77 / 6.09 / 6.03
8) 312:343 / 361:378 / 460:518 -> 0.0 yr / 6.01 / 6.16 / 6.65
